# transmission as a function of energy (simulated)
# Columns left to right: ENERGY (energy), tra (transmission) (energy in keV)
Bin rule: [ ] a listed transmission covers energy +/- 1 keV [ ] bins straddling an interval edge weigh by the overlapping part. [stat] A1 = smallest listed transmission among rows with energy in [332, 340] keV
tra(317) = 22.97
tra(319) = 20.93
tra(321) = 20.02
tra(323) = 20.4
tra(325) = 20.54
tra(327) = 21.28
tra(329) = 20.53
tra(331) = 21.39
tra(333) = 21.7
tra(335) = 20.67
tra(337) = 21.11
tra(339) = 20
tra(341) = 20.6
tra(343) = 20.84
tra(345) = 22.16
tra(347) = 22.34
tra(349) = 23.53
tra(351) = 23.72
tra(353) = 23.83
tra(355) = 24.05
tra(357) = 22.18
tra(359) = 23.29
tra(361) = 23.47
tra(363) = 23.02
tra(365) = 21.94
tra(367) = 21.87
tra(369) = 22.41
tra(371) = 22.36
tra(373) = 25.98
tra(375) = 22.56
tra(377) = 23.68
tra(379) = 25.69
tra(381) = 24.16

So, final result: 20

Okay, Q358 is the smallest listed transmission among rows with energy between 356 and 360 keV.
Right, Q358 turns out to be 22.18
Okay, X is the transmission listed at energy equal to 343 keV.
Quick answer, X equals 20.84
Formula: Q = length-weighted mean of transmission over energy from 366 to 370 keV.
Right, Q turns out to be 22.1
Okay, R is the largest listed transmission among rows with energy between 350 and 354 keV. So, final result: 23.83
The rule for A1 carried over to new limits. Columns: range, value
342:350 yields 20.84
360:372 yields 21.87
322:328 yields 20.4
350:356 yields 23.72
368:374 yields 22.36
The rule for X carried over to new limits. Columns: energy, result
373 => 25.98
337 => 21.11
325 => 20.54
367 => 21.87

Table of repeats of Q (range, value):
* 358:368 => 22.7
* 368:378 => 23.4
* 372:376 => 24.3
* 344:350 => 22.7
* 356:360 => 22.7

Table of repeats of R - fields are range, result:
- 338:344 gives 20.84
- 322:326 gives 20.54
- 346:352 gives 23.72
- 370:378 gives 25.98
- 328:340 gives 21.7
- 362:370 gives 23.02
